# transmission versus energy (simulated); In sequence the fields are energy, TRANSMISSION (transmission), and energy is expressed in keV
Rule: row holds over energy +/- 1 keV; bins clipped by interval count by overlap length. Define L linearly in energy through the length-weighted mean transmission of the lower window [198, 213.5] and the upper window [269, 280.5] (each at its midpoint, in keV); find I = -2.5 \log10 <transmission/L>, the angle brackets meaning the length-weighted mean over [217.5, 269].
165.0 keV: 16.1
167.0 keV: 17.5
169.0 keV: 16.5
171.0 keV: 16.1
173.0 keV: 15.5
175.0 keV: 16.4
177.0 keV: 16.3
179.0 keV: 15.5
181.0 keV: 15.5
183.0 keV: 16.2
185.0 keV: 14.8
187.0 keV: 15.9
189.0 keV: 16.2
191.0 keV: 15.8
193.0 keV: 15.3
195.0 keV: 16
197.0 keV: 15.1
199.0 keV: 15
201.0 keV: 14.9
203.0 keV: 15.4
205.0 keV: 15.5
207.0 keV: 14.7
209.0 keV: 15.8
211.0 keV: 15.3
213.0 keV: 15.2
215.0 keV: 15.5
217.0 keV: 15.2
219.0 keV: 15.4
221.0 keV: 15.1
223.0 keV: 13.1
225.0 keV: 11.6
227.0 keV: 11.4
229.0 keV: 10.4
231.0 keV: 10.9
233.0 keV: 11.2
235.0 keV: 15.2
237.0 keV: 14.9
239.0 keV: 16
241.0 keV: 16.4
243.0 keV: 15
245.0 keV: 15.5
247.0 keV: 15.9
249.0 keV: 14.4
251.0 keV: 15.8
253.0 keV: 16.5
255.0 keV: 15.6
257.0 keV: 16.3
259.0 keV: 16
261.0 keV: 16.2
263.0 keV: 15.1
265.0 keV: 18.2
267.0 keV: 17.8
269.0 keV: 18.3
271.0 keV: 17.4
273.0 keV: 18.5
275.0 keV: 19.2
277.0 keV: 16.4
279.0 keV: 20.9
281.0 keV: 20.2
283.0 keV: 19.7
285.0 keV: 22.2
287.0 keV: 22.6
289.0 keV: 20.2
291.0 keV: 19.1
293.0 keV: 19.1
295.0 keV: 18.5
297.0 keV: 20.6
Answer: 0.15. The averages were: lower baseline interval 15.2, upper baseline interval 18.5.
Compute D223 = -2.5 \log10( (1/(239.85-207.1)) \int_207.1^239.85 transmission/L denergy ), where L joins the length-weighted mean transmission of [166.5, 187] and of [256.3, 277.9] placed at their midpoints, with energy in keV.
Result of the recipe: 0.19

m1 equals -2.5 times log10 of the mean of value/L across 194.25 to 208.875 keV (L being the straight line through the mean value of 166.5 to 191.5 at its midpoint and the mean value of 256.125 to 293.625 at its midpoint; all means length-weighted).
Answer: 0.09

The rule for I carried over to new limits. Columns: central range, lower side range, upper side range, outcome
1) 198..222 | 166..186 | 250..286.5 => 0.099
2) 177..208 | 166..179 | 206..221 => 0.023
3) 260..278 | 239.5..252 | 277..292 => 0.060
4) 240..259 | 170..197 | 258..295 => 0.139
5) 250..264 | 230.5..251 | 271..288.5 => 0.058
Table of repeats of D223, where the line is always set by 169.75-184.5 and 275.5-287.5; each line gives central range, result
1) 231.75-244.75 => 0.24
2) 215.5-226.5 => 0.25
